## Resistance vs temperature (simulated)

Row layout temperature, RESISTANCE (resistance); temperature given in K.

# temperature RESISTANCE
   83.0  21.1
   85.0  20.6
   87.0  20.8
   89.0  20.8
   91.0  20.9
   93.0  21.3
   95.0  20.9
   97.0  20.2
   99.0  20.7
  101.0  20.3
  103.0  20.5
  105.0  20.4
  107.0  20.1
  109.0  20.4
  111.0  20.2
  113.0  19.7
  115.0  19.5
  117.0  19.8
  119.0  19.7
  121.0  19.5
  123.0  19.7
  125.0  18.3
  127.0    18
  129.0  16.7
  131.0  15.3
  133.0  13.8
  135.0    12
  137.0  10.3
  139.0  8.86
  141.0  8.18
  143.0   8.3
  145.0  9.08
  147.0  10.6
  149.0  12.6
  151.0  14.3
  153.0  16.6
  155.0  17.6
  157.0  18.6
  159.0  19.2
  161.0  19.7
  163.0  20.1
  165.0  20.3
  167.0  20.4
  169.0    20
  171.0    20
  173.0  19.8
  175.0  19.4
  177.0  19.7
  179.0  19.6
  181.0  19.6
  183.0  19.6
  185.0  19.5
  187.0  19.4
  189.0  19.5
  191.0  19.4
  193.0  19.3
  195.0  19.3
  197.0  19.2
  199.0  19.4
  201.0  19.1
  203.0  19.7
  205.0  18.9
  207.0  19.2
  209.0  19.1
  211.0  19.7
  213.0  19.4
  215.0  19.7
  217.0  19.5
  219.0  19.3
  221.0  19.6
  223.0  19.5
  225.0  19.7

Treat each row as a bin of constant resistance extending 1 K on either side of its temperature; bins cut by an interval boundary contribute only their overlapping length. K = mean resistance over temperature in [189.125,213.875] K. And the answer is 19.3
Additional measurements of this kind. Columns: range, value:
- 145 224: 18.7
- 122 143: 13.8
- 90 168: 17.2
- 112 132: 18.6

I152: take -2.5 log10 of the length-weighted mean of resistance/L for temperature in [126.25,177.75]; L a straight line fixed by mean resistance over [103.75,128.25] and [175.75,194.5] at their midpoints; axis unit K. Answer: 0.24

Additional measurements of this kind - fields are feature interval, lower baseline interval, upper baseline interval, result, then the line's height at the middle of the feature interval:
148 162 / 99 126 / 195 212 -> 0.16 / 19.6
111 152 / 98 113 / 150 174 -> 0.31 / 19.7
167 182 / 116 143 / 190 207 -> -0.11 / 17.8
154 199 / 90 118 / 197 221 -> 0.01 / 19.7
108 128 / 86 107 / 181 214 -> 0.05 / 20.4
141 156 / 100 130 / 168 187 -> 0.50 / 19.6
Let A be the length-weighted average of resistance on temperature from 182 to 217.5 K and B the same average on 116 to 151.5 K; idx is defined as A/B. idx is 1.4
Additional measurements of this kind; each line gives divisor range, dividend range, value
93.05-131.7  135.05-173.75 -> 0.79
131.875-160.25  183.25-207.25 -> 1.50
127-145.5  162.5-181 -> 1.68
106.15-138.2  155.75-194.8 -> 1.11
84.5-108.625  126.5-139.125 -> 0.67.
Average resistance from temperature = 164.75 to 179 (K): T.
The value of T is 19.9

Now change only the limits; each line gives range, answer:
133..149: 10.1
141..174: 16.4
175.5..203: 19.4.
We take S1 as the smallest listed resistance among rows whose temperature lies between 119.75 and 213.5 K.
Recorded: 8.18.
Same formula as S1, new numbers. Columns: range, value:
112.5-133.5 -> 13.8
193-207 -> 18.9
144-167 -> 9.08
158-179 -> 19.2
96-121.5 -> 19.5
